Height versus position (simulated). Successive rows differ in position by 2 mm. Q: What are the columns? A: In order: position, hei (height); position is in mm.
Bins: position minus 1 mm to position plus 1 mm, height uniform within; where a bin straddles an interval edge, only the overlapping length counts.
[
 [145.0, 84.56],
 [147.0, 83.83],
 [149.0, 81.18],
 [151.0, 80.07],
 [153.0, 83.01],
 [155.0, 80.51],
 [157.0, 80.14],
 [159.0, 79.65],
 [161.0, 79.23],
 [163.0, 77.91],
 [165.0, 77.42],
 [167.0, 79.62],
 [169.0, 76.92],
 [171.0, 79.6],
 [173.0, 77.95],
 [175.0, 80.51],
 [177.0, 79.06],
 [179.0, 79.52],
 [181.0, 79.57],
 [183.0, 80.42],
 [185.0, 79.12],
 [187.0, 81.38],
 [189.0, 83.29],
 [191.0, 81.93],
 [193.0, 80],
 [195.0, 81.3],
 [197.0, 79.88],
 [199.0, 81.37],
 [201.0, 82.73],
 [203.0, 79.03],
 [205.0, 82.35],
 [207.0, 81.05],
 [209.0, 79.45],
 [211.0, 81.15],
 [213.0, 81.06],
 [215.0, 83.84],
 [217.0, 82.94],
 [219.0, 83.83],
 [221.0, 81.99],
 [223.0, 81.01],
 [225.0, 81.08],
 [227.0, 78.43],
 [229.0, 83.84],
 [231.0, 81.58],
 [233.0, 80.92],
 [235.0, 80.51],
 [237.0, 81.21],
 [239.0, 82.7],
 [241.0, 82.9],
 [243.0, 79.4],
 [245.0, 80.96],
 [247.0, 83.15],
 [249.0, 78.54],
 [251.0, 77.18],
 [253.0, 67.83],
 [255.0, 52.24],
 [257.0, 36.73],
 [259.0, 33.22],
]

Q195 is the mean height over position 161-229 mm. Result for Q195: 80.5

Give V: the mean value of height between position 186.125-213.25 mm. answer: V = 81.1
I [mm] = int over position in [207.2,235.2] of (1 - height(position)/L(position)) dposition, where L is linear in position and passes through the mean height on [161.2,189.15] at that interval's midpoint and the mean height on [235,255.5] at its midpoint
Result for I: -1.26 mm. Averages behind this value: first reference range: 79.3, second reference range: 77.4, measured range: 81.6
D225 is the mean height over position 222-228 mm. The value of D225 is 80.2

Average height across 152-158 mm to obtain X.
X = 81.2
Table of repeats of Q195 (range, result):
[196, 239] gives 81.4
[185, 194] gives 81.4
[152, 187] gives 79.5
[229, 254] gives 79.9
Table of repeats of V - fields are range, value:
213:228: 81.8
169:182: 79.2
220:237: 81.2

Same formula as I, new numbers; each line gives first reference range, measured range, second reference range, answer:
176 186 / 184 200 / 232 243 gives -0.2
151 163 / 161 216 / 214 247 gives 0.4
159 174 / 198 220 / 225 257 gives -1.2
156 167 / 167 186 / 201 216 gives 0.1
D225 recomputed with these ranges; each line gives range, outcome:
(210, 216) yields 82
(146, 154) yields 82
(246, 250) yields 80.8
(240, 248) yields 81.6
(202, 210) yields 80.5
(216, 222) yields 82.9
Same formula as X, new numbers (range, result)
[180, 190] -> 80.8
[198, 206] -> 81.4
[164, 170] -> 78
